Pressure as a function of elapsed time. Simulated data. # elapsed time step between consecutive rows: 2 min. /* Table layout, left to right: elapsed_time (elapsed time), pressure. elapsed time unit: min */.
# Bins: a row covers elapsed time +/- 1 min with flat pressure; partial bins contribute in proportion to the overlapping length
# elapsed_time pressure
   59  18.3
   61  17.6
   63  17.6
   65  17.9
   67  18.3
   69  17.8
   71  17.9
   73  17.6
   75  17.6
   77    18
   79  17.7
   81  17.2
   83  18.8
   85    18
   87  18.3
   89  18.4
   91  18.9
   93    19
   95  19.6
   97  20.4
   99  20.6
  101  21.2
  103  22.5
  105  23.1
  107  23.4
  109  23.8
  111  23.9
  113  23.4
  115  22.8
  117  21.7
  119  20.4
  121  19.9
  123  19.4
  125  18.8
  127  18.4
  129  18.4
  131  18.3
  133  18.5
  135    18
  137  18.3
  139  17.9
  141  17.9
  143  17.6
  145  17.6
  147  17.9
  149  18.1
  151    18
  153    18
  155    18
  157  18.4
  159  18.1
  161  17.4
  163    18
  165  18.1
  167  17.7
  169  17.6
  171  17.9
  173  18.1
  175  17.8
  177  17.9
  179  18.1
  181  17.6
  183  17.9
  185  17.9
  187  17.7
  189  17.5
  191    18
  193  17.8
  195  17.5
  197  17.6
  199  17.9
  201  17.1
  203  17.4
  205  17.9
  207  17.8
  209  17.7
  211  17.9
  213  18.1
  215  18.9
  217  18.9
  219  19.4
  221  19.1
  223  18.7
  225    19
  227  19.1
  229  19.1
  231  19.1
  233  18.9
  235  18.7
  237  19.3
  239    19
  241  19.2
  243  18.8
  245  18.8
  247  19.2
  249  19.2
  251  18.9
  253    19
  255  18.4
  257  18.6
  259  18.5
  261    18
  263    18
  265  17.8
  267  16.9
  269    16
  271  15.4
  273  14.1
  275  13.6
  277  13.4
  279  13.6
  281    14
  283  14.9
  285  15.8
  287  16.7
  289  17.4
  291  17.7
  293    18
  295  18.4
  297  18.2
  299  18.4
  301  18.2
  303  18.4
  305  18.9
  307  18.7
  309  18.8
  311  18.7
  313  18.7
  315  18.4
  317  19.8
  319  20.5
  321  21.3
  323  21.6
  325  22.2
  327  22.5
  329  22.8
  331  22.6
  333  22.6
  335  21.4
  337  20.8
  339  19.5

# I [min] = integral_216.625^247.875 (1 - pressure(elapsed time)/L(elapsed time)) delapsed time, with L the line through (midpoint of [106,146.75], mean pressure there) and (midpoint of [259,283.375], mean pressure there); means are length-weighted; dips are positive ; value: -4.2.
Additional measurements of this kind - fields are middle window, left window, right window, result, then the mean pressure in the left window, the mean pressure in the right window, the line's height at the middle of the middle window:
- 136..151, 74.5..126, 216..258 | 1.5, 20.3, 19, 19.9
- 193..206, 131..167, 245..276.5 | 0.1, 18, 17.4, 17.7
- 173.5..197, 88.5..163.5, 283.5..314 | 1.6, 19.6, 18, 19.1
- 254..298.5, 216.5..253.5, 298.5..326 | 6.3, 19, 19.5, 19.3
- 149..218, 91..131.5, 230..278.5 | 5.1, 20.9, 17.7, 19.3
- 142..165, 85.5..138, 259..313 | 1.9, 20.3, 16.9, 19.5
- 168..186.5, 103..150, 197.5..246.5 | 1.3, 19.9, 18.6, 19.2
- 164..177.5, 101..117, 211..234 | 1.9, 23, 18.9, 20.8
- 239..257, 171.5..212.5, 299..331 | -0.1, 17.8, 20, 18.8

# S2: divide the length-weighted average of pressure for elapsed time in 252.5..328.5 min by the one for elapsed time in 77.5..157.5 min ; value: 0.9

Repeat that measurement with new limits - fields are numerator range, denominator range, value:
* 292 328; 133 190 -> 1.09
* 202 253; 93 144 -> 0.92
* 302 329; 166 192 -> 1.12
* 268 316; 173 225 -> 0.93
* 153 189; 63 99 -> 0.97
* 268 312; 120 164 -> 0.92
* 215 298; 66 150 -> 0.91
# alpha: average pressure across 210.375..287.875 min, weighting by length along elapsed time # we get 17.7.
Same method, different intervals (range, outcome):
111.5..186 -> 18.6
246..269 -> 18.3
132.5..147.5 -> 17.9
